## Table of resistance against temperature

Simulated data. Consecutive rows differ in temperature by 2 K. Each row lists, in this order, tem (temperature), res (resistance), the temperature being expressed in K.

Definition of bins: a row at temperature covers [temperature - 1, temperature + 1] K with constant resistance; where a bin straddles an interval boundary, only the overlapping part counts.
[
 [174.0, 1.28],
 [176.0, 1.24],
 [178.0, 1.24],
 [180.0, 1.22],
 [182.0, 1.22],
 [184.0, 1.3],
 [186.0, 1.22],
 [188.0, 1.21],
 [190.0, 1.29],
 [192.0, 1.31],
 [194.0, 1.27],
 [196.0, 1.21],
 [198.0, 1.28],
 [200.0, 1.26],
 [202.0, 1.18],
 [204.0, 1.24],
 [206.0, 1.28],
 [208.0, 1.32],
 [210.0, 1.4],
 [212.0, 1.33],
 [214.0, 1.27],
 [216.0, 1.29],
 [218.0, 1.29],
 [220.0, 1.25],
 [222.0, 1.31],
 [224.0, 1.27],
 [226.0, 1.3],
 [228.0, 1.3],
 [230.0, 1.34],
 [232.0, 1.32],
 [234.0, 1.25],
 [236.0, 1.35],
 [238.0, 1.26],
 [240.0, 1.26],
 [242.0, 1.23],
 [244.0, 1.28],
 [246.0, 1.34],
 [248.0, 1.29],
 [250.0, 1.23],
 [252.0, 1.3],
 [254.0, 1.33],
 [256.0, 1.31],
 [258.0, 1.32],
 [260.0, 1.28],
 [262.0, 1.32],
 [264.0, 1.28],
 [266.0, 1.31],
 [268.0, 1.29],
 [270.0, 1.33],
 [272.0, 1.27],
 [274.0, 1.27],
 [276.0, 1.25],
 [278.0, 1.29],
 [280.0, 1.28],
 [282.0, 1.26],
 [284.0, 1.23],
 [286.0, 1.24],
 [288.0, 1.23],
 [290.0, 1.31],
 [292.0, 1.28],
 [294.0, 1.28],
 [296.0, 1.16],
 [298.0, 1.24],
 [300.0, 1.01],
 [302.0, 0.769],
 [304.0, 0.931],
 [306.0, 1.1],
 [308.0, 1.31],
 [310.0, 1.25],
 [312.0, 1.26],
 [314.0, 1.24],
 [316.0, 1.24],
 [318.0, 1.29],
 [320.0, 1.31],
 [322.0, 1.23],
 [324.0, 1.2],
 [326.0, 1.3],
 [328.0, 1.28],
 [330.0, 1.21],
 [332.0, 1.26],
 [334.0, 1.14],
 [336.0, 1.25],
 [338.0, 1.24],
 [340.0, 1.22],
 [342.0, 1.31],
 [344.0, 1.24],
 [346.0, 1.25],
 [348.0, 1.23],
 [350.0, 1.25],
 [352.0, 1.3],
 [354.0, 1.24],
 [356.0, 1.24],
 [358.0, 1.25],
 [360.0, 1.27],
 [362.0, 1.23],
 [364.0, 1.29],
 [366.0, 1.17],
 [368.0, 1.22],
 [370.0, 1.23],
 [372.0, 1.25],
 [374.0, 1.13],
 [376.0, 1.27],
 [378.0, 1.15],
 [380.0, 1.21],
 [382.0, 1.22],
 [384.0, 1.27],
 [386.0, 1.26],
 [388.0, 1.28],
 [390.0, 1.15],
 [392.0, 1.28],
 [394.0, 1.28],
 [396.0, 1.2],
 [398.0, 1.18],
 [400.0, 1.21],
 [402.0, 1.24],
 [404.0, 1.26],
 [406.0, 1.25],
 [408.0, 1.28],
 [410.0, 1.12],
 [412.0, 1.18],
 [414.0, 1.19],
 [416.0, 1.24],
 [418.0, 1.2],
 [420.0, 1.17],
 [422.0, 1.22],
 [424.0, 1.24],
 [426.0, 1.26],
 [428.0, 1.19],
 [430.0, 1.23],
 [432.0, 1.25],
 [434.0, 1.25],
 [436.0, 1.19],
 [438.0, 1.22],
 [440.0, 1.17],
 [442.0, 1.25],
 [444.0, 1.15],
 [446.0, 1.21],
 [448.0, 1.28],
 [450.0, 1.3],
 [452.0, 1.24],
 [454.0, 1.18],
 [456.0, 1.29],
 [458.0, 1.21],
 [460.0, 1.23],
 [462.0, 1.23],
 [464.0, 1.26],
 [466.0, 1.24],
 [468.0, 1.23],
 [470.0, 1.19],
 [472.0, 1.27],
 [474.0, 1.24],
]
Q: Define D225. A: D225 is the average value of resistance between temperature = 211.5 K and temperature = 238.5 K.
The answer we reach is 1.3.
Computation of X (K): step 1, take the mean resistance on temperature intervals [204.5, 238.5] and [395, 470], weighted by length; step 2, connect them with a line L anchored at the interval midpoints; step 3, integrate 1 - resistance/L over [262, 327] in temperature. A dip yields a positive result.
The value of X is 2.4 K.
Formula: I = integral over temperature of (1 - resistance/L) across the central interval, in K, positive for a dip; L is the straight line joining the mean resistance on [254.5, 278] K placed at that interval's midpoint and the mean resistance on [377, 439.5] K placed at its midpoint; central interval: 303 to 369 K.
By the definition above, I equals 1.2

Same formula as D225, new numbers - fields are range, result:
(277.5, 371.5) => 1.22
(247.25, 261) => 1.29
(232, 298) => 1.28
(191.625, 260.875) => 1.29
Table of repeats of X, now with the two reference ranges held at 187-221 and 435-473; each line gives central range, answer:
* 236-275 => -0.8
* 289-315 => 1.9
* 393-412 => 0.2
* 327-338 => 0.2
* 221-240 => -0.4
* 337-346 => 0.0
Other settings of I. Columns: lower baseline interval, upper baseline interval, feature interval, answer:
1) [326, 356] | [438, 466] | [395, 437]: 0.6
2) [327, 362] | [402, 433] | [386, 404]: -0.1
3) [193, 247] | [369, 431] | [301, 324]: 1.4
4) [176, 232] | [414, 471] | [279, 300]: 0.3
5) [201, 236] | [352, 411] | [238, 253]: 0.1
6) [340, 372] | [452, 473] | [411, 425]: 0.4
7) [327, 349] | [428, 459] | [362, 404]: 0.3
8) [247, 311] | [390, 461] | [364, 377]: 0.1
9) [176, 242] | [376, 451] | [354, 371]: 0.0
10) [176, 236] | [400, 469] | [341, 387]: 0.1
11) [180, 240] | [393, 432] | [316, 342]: -0.1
